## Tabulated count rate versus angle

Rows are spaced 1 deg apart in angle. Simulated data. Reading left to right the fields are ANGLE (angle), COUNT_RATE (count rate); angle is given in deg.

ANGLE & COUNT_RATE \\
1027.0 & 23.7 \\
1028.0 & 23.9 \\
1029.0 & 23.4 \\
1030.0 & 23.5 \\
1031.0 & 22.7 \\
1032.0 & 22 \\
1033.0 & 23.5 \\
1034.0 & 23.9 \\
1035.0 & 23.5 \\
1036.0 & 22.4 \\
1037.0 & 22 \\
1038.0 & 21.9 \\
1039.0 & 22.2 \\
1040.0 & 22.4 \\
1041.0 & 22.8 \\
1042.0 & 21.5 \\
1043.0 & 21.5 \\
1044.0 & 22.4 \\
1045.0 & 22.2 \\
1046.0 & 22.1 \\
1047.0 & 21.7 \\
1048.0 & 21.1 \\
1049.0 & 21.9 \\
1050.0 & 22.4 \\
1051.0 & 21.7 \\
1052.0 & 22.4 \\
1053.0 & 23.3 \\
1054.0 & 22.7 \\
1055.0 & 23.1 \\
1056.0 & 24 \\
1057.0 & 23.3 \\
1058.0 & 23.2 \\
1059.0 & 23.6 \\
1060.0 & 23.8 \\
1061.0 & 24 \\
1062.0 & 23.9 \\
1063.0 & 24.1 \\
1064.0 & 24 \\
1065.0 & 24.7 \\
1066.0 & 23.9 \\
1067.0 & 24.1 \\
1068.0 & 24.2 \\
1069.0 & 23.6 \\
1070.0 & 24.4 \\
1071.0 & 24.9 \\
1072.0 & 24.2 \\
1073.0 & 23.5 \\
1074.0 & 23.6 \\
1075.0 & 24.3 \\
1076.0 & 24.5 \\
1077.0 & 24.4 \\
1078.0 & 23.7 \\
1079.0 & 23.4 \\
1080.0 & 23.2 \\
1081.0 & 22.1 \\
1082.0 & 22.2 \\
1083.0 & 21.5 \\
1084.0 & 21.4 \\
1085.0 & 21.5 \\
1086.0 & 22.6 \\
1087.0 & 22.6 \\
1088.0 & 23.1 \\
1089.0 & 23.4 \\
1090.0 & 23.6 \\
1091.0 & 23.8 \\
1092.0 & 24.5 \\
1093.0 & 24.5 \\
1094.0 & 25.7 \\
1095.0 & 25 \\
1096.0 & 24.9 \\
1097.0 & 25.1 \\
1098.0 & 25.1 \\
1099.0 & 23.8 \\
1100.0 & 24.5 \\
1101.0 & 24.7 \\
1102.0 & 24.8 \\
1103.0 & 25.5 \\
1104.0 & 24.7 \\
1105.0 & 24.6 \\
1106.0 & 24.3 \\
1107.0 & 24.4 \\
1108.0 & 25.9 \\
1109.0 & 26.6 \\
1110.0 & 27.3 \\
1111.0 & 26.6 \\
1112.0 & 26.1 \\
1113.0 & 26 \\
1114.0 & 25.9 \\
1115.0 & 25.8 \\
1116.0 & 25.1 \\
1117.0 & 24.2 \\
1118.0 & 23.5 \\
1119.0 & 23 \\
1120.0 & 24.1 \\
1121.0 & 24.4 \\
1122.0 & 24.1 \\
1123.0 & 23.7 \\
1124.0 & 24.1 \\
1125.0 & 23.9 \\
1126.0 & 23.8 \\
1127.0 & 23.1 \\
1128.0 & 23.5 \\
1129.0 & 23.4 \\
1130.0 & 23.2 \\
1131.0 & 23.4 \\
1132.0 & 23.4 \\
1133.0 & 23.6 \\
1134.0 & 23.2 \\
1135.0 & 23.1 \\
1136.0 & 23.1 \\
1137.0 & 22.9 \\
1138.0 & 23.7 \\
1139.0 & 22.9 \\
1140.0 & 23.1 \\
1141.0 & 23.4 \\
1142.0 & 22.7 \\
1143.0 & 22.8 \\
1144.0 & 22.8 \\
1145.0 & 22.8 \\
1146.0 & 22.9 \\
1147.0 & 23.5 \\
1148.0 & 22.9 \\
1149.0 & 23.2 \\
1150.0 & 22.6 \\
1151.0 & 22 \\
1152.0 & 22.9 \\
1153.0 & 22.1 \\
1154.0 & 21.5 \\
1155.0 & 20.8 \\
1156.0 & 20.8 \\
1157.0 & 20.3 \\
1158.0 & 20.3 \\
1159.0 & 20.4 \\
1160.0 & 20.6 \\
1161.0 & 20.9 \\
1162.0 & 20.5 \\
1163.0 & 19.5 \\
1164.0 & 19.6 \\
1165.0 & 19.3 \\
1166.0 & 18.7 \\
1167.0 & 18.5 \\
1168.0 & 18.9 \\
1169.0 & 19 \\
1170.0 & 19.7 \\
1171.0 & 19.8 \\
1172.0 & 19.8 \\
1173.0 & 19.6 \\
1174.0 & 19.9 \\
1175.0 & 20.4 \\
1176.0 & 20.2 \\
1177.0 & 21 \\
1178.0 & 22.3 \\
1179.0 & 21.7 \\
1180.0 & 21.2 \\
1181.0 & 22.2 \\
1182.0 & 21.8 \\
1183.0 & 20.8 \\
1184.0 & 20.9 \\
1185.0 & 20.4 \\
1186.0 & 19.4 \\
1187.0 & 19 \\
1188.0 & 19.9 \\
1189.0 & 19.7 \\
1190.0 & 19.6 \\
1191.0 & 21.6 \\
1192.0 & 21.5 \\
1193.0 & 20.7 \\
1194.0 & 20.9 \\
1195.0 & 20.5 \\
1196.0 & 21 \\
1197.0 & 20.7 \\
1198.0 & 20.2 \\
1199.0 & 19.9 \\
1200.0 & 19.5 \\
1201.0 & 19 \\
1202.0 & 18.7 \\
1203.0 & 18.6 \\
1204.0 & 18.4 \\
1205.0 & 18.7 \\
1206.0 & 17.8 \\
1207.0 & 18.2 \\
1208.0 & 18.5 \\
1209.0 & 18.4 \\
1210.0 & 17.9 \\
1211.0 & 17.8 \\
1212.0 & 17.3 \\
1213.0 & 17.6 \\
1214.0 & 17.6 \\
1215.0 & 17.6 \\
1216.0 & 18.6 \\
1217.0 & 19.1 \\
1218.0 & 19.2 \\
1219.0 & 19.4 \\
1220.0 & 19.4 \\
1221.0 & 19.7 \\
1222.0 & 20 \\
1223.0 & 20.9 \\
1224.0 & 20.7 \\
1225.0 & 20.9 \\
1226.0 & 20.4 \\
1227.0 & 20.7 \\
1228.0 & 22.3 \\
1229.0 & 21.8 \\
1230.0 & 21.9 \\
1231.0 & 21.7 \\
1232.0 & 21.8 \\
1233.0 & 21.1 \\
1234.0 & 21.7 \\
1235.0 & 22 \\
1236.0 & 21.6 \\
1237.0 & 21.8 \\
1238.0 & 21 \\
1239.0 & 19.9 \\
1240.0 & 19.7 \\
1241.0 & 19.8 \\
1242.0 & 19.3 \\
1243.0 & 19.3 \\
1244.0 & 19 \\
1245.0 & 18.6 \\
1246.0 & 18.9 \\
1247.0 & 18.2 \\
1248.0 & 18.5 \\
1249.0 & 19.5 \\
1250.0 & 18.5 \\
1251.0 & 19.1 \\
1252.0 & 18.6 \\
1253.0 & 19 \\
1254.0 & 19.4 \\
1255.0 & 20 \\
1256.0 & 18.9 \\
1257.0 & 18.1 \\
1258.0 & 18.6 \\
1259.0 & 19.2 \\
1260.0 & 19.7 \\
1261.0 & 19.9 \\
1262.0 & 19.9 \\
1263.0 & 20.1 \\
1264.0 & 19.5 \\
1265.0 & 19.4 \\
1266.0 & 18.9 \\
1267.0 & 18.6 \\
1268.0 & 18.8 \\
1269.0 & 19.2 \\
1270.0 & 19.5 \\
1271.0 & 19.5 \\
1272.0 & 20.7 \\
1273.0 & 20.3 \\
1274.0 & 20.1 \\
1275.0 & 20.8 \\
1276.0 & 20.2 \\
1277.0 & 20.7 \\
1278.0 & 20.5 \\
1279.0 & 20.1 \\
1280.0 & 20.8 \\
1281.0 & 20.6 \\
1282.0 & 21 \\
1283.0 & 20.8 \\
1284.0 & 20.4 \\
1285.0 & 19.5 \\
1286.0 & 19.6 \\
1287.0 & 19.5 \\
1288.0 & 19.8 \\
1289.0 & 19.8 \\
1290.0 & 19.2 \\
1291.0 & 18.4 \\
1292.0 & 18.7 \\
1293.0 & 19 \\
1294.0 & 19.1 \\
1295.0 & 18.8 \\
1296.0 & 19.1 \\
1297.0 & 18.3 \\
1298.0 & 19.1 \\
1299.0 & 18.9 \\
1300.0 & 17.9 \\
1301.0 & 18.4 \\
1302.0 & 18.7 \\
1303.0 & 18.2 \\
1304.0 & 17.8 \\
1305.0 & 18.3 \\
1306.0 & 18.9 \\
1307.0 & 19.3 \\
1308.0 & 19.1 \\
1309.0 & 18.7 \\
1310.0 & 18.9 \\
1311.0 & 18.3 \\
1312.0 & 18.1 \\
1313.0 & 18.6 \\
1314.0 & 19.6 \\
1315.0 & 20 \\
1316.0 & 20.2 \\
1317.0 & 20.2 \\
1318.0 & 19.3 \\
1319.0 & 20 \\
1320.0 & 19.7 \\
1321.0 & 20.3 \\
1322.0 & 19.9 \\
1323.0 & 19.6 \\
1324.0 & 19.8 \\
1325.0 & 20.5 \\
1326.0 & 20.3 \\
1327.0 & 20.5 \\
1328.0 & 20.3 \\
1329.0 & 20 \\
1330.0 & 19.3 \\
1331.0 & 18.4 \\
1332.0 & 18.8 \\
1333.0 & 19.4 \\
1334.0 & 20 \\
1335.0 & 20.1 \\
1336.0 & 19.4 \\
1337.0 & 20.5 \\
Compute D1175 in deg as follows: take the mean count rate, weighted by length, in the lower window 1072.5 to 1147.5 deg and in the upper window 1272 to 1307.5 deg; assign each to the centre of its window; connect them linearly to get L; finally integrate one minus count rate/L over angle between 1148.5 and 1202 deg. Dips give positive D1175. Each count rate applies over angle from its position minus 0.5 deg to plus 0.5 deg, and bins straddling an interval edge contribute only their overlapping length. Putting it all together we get 4.4 deg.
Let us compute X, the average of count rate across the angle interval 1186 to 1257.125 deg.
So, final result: 19.7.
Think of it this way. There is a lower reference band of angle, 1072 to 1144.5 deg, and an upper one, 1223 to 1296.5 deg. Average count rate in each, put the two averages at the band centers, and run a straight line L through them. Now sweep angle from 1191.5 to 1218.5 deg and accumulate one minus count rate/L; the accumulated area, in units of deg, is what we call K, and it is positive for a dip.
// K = 3.0 deg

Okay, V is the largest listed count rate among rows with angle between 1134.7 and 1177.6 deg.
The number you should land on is 23.7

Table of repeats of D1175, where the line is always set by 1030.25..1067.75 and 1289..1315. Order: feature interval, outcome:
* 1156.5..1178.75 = 1.01 deg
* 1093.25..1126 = -4.51 deg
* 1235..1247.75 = -0.06 deg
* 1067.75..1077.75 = -0.74 deg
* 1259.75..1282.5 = -0.84 deg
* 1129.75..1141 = -0.93 deg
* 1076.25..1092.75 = -0.51 deg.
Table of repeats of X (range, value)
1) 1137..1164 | 22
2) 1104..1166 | 23.2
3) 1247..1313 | 19.3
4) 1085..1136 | 24.3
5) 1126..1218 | 20.7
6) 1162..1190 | 20.1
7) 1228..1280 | 19.9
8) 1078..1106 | 23.8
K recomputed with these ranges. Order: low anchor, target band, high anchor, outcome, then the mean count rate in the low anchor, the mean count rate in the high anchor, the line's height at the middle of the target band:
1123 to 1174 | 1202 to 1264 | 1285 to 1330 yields 2.8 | 21.8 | 19.2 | 20.5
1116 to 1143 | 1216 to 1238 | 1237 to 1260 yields -0.9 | 23.5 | 19.2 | 20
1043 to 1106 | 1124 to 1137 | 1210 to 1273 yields -0.7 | 23.5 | 19.7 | 22.2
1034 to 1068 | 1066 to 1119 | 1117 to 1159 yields -3.2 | 22.9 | 22.9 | 22.9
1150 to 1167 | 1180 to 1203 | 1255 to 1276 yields -0.1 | 20.6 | 19.5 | 20.3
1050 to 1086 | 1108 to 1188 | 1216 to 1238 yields -0.6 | 23.4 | 20.8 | 22.1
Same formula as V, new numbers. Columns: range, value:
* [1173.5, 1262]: 22.3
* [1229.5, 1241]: 22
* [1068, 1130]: 27.3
